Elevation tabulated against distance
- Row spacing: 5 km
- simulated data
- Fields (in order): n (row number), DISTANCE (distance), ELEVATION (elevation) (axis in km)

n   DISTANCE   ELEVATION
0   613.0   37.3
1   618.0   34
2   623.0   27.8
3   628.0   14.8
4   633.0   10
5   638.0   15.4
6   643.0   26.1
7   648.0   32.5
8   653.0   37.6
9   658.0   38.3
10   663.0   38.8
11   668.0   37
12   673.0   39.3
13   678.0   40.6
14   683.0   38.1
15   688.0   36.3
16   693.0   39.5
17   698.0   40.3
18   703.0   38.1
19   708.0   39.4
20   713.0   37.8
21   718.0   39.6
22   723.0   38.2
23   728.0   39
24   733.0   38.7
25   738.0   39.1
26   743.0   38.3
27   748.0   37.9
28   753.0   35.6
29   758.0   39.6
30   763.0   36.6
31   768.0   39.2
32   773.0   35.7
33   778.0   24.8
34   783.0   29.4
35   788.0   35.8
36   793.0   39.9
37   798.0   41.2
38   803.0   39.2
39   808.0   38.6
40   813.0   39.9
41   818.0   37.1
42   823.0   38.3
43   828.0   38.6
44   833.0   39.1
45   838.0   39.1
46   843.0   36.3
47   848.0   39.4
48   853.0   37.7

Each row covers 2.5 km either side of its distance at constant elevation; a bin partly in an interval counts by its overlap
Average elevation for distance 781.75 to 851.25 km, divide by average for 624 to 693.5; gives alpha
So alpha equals 1.2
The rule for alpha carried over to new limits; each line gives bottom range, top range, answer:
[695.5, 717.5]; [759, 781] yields 0.88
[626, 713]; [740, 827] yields 1.11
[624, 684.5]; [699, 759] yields 1.26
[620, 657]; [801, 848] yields 1.59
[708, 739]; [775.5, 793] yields 0.81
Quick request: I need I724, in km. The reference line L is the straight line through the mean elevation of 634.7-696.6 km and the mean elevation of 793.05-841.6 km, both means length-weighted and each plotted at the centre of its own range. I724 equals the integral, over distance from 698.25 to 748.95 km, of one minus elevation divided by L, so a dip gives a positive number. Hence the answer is -3.3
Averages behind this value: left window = 34.7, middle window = 38.7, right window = 39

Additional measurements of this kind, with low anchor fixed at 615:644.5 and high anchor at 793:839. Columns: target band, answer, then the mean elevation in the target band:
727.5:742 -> -3.46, 38.9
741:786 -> -1.67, 35.2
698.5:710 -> -4.25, 39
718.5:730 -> -3.18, 38.8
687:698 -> -4.52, 38.7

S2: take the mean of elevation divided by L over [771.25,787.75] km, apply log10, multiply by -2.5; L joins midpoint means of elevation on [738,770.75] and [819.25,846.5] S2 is 0.240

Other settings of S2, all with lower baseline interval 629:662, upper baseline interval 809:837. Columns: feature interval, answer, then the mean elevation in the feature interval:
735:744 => -0.175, 38.8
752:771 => -0.102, 37.9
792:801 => -0.105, 40.6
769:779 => 0.092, 32.4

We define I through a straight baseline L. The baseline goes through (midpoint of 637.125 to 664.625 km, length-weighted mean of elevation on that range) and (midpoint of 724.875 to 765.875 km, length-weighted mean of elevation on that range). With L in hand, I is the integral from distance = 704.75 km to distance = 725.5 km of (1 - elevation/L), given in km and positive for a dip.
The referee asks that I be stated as -1.4 km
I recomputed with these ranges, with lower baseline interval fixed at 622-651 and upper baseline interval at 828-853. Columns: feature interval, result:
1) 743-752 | -2.1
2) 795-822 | -2.7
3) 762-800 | -2.1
